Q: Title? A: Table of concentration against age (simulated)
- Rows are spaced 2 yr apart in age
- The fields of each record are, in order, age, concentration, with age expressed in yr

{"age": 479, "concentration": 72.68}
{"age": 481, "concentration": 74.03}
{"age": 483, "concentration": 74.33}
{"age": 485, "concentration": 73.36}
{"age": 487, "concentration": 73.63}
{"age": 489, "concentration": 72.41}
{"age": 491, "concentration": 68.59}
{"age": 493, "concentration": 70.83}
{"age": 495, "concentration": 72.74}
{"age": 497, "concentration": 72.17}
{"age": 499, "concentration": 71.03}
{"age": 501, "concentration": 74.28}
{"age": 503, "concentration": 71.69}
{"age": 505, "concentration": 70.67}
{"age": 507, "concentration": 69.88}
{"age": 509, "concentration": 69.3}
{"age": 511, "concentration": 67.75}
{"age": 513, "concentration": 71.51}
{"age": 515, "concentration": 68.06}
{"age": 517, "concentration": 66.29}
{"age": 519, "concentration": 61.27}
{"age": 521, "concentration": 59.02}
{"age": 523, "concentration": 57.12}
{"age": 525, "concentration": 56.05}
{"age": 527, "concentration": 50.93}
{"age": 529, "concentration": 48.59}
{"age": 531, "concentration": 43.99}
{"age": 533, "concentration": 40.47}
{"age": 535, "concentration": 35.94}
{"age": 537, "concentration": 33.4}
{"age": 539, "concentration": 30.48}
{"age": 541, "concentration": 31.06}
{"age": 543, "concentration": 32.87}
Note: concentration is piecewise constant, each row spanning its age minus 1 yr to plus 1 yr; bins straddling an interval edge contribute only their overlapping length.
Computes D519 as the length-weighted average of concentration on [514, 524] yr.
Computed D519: 62.4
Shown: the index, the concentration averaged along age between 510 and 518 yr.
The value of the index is 68.4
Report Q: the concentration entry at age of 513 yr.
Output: 71.51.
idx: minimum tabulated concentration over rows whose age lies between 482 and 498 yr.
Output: 68.59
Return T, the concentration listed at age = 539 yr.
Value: 30.48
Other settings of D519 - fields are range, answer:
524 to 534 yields 48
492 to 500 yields 71.7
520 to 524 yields 58.1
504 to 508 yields 70.3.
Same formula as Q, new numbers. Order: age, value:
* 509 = 69.3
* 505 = 70.67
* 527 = 50.93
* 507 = 69.88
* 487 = 73.63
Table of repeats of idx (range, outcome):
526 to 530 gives 48.59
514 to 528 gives 50.93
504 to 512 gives 67.75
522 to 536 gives 35.94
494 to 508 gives 69.88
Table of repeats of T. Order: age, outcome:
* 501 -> 74.28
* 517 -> 66.29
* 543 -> 32.87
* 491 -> 68.59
